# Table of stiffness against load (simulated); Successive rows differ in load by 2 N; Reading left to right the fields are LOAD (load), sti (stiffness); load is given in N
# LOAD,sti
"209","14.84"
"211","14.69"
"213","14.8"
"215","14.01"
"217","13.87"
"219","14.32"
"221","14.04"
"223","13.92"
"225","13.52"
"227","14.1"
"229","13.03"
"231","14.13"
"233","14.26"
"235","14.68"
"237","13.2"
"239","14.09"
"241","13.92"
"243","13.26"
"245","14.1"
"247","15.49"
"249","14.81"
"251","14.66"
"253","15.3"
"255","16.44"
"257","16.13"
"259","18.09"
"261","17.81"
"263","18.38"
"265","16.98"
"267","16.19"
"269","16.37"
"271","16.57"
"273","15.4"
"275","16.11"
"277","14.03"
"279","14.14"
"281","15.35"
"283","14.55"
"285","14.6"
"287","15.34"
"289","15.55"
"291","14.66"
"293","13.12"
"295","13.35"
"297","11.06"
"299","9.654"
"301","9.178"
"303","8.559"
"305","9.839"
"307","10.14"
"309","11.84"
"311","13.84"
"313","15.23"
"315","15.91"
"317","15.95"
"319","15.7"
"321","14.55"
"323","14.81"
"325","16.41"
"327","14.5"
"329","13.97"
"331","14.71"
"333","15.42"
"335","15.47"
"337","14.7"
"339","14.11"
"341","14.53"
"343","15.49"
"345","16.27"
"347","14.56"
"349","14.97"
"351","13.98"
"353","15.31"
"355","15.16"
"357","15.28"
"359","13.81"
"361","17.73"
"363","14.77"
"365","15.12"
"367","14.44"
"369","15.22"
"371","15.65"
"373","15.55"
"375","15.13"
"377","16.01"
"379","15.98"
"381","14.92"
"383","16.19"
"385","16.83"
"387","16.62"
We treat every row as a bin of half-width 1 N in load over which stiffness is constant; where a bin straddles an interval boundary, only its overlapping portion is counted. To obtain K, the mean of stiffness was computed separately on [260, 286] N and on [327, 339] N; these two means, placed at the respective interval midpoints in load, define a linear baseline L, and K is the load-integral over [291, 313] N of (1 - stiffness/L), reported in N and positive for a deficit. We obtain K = 5.64 N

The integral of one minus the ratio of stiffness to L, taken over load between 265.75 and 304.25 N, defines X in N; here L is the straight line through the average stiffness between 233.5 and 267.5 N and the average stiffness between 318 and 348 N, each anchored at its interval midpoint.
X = 3.6 N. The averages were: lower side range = 15.5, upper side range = 15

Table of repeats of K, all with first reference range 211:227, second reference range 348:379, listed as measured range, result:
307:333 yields 0.5 N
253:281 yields -3.5 N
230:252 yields 0.1 N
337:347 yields 0.0 N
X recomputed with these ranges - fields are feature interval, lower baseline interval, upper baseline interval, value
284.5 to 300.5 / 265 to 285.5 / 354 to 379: 2.2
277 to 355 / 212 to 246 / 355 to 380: 4.5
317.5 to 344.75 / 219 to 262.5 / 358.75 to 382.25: 0.4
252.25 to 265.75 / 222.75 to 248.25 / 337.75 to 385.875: -2.7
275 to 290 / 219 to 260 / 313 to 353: -0.1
